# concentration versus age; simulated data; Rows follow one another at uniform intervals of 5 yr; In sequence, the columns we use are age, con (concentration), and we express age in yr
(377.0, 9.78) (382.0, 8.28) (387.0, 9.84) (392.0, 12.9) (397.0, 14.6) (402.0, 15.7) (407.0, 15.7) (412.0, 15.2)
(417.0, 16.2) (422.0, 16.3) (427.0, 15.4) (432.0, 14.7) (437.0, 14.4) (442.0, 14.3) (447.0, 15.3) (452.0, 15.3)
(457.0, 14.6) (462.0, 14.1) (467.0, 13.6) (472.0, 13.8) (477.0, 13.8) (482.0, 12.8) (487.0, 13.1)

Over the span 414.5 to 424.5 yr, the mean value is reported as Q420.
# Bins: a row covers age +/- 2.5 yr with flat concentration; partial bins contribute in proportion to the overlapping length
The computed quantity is 16.2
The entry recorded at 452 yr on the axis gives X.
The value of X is 15.3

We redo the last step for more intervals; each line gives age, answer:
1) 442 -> 14.3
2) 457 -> 14.6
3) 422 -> 16.3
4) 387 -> 9.84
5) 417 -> 16.2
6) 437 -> 14.4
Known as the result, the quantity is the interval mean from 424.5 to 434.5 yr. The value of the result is 15.1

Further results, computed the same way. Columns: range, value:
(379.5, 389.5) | 9.06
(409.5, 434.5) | 15.6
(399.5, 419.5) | 15.7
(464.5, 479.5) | 13.7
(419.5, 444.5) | 15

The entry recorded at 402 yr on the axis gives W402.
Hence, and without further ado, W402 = 15.7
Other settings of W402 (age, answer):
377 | 9.78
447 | 15.3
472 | 13.8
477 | 13.8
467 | 13.6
